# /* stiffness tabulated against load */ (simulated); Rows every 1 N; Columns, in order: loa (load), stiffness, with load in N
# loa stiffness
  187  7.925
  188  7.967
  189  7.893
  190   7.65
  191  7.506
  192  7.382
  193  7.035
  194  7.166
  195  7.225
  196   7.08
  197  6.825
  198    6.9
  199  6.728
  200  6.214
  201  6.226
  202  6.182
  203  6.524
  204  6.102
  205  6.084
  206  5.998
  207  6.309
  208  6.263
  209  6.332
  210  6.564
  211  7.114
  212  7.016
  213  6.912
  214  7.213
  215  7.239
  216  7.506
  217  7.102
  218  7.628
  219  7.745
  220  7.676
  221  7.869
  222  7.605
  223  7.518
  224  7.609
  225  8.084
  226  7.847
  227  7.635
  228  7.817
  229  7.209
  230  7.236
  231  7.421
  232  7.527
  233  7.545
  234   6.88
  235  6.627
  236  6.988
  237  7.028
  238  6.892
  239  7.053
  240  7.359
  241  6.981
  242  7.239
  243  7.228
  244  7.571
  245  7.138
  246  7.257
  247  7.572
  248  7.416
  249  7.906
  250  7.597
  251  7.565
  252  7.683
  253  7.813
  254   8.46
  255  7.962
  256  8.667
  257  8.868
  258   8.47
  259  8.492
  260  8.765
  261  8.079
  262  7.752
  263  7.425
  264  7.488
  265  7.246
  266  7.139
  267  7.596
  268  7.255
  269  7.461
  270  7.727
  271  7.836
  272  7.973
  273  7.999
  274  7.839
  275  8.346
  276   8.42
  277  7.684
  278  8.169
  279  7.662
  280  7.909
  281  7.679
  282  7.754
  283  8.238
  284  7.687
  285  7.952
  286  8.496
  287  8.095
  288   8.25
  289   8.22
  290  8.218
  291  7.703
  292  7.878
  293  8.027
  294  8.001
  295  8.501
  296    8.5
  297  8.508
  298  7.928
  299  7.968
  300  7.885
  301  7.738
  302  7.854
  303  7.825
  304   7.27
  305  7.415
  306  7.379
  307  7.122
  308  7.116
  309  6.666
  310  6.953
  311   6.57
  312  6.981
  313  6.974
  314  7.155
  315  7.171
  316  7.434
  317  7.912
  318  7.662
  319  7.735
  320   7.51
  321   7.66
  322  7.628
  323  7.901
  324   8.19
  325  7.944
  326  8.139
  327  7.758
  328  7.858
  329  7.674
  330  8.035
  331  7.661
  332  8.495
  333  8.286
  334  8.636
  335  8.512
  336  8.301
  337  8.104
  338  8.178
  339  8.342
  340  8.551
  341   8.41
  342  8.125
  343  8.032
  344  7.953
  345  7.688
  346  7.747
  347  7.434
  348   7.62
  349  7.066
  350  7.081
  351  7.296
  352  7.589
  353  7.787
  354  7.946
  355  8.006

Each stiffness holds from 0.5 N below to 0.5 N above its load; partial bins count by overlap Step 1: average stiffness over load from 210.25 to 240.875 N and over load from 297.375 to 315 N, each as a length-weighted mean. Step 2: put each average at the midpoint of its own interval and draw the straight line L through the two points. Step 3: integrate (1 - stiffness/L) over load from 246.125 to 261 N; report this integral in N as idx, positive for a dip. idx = -1.5 N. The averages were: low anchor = 7.35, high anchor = 7.34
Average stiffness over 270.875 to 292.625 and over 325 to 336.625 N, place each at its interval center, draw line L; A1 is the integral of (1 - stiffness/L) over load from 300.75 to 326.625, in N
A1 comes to 2.0 N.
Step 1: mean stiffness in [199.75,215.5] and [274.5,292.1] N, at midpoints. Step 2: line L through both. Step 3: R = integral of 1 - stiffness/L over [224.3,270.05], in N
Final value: -1.8 N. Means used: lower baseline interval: 6.52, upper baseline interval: 8.02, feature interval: 7.58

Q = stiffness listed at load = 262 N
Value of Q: 7.752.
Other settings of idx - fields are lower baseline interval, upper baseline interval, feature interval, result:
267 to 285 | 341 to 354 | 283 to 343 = -0.7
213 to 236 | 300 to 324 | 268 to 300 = -2.5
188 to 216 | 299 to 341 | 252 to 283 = -2.6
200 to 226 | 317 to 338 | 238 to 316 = -2.0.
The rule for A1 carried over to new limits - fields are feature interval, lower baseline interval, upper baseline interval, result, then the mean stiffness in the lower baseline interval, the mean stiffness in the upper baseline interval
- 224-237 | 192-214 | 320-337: -0.8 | 6.64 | 8.03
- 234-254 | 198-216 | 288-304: -0.4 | 6.57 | 8.03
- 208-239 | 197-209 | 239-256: -1.8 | 6.34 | 7.57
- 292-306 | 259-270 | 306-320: -1.1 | 7.67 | 7.21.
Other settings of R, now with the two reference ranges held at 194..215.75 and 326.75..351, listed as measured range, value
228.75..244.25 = -0.47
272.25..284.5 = -0.96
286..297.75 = -1.06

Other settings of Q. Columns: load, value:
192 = 7.382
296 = 8.5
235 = 6.627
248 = 7.416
